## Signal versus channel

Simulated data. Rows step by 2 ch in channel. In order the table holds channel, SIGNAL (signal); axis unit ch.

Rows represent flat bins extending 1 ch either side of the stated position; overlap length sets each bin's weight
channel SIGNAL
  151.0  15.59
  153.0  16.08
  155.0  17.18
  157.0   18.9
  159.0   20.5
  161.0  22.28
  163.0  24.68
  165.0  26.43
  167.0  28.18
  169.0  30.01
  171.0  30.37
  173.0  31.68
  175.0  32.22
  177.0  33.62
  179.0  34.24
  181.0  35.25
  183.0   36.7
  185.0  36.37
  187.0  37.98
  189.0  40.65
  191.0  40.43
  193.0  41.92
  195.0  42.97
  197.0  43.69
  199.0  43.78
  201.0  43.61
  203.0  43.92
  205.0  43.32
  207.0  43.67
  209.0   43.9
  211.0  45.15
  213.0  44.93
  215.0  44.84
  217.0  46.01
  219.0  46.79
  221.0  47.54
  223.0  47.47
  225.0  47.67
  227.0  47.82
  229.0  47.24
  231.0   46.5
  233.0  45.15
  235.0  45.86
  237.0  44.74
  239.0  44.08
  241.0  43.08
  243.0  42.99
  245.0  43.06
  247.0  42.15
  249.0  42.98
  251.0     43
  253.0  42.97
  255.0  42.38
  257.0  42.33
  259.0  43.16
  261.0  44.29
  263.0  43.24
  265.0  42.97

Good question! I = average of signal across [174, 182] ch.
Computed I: 33.8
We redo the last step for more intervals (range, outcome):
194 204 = 43.6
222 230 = 47.5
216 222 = 46.8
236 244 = 43.7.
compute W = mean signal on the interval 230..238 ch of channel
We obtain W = 45.6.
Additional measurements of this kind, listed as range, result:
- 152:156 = 16.6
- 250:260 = 42.8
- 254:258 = 42.4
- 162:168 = 26.4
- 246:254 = 42.8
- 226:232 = 47.2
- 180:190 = 37.4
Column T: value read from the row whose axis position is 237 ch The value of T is 44.74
